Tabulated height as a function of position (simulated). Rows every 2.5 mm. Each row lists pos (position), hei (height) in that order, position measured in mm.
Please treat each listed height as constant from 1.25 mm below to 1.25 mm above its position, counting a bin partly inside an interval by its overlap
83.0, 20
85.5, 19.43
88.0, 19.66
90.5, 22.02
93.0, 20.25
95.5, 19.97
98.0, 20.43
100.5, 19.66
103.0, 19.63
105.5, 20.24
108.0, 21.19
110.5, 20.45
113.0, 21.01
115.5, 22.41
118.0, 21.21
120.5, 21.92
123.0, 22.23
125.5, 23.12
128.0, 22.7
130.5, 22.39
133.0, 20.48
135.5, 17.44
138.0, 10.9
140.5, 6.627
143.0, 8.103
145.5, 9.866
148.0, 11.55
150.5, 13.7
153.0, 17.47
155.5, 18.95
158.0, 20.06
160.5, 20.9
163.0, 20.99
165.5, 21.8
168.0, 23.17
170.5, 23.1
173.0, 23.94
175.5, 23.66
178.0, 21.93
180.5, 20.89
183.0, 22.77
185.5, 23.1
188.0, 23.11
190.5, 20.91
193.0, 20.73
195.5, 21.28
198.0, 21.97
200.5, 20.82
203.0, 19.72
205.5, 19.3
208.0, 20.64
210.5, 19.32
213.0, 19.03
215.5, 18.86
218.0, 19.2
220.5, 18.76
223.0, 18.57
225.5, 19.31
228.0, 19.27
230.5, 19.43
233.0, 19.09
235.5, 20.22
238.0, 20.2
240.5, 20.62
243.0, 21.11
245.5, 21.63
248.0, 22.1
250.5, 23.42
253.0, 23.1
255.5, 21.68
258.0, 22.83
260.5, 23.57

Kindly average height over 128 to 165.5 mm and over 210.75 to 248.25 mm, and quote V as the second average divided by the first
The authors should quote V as 1.23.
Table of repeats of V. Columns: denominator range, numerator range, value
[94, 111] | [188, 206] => 1.03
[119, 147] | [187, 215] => 1.22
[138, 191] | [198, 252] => 1.08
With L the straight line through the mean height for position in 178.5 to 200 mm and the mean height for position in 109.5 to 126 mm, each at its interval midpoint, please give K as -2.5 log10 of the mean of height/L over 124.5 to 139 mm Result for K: 0.11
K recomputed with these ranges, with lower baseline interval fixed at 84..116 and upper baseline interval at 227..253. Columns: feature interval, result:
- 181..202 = -0.06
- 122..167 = 0.19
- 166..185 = -0.11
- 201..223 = 0.08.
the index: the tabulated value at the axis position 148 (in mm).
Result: 11.55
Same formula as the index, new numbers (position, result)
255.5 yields 21.68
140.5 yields 6.627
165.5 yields 21.8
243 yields 21.11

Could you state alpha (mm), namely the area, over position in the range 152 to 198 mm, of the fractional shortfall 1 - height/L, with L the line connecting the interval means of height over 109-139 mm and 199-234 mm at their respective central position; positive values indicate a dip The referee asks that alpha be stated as -3.9 mm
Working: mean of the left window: 20.6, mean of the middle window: 21.6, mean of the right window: 19.4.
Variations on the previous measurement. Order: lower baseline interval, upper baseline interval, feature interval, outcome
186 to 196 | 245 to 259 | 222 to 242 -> 2.3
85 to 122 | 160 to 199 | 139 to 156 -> 7.5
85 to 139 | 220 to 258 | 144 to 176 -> 2.4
